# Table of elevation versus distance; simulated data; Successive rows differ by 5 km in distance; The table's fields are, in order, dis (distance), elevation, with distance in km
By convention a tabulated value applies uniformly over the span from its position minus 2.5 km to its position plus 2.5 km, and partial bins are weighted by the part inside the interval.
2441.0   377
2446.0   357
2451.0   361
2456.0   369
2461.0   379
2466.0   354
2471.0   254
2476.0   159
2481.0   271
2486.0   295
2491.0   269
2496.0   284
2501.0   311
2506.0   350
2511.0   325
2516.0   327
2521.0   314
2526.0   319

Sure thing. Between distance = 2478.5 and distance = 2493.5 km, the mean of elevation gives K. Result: 278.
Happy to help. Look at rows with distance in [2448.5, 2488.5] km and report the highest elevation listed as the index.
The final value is 379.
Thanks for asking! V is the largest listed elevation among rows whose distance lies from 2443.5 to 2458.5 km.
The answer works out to 369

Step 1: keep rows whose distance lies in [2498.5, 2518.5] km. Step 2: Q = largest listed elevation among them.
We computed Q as 350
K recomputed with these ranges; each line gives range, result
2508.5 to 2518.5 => 326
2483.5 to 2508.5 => 302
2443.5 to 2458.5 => 362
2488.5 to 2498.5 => 276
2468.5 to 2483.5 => 228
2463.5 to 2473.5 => 304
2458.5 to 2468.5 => 366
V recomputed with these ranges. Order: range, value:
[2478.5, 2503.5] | 311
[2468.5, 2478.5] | 254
